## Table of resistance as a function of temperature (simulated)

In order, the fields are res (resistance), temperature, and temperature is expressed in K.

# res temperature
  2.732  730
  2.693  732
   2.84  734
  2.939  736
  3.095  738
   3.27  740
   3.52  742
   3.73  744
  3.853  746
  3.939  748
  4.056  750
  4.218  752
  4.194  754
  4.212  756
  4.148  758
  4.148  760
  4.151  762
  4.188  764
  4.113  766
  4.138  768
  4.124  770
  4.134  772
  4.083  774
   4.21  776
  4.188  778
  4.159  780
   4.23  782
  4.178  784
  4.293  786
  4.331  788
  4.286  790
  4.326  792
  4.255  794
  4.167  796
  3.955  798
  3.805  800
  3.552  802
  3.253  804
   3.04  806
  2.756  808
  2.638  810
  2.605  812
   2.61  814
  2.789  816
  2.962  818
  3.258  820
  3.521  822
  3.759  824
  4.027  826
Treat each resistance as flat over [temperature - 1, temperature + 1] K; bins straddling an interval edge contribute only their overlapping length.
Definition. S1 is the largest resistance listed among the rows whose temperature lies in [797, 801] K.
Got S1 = 3.955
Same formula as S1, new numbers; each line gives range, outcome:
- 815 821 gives 3.258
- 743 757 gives 4.218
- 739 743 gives 3.52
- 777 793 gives 4.331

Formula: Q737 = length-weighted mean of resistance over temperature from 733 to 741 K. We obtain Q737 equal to 3.04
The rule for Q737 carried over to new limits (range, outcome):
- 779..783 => 4.19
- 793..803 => 3.95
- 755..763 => 4.16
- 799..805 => 3.54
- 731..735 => 2.77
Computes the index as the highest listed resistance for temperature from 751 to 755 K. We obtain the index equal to 4.218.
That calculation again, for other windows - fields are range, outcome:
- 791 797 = 4.326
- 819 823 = 3.521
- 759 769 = 4.188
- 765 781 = 4.21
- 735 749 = 3.939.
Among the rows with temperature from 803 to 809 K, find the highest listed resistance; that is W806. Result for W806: 3.253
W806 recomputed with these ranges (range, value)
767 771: 4.138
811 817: 2.789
